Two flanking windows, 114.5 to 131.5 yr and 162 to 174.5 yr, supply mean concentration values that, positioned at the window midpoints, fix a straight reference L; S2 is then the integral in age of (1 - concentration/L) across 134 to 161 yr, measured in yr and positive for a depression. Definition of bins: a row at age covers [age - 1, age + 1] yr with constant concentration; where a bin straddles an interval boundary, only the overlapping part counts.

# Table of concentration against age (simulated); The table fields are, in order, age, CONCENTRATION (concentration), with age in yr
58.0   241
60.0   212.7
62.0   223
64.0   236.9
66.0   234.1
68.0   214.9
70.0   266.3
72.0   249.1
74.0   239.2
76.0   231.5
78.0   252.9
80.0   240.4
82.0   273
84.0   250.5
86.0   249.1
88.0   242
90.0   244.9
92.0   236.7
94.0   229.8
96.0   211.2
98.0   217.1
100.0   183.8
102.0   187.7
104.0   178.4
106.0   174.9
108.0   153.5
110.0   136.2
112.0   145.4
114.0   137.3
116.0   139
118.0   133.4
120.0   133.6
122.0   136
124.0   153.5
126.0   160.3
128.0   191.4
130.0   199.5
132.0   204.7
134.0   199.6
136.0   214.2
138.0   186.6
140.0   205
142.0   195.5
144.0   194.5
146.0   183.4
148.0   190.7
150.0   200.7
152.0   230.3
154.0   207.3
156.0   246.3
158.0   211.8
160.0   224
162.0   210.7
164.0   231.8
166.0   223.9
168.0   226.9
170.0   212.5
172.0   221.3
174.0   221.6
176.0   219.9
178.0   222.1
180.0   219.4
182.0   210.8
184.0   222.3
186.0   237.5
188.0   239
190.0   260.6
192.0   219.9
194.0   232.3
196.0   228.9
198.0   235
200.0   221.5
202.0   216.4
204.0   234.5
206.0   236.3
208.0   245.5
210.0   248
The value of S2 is -2.1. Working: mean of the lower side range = 157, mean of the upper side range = 222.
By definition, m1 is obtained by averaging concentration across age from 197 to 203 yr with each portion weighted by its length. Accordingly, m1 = 224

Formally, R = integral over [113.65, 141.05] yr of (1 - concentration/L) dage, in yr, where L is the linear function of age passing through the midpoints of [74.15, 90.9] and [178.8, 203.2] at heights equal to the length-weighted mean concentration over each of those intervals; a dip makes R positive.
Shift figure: 7.7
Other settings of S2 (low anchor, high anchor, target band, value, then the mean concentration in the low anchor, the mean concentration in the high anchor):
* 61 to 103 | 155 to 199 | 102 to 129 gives 9.1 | 234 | 226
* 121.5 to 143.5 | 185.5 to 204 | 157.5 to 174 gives -0.7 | 187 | 232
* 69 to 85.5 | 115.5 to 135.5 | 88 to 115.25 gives 2.7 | 250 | 167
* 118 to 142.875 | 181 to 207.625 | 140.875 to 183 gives -2.0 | 180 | 231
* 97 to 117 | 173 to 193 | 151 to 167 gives -1.2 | 165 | 227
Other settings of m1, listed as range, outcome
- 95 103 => 200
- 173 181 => 221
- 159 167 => 223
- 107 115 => 143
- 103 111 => 161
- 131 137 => 206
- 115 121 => 135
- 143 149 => 190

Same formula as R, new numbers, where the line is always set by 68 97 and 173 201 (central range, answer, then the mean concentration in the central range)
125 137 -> 2.1 yr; 195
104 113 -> 3.2 yr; 155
